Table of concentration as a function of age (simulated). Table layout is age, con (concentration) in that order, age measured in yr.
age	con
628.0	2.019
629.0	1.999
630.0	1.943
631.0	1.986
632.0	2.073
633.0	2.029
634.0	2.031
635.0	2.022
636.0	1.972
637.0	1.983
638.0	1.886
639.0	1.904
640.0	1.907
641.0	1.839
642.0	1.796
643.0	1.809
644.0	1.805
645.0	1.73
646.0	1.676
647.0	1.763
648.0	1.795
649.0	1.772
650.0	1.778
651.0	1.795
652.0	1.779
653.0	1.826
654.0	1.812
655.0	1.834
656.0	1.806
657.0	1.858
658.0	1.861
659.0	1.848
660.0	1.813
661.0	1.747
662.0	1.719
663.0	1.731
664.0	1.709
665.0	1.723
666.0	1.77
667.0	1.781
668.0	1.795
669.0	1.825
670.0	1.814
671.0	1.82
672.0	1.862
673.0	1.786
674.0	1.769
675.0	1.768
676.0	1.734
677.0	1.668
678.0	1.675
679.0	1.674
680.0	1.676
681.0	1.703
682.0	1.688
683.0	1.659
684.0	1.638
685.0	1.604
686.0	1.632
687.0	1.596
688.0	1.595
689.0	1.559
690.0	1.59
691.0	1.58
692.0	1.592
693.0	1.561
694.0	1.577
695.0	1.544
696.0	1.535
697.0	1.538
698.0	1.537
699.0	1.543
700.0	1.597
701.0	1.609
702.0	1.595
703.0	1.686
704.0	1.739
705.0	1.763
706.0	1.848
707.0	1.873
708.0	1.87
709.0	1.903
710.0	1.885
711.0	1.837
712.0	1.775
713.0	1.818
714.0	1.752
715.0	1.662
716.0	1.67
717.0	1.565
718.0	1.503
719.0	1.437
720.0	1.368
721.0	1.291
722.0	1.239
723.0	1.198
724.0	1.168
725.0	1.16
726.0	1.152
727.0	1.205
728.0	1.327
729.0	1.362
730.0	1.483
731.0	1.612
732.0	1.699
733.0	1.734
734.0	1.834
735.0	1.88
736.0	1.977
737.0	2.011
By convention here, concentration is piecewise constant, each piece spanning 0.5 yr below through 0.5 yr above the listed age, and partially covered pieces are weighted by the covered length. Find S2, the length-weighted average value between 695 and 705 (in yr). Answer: 1.6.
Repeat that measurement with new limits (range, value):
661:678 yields 1.76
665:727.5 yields 1.63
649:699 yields 1.71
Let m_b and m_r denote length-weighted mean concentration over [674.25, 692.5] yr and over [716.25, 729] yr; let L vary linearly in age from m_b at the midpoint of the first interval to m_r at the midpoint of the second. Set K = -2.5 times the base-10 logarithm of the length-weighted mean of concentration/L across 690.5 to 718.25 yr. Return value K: -0.15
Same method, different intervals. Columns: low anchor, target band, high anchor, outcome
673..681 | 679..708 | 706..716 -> 0.081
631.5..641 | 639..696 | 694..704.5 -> 0.030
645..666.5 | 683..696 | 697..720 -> 0.088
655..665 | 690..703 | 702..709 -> 0.140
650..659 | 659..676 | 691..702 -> -0.023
